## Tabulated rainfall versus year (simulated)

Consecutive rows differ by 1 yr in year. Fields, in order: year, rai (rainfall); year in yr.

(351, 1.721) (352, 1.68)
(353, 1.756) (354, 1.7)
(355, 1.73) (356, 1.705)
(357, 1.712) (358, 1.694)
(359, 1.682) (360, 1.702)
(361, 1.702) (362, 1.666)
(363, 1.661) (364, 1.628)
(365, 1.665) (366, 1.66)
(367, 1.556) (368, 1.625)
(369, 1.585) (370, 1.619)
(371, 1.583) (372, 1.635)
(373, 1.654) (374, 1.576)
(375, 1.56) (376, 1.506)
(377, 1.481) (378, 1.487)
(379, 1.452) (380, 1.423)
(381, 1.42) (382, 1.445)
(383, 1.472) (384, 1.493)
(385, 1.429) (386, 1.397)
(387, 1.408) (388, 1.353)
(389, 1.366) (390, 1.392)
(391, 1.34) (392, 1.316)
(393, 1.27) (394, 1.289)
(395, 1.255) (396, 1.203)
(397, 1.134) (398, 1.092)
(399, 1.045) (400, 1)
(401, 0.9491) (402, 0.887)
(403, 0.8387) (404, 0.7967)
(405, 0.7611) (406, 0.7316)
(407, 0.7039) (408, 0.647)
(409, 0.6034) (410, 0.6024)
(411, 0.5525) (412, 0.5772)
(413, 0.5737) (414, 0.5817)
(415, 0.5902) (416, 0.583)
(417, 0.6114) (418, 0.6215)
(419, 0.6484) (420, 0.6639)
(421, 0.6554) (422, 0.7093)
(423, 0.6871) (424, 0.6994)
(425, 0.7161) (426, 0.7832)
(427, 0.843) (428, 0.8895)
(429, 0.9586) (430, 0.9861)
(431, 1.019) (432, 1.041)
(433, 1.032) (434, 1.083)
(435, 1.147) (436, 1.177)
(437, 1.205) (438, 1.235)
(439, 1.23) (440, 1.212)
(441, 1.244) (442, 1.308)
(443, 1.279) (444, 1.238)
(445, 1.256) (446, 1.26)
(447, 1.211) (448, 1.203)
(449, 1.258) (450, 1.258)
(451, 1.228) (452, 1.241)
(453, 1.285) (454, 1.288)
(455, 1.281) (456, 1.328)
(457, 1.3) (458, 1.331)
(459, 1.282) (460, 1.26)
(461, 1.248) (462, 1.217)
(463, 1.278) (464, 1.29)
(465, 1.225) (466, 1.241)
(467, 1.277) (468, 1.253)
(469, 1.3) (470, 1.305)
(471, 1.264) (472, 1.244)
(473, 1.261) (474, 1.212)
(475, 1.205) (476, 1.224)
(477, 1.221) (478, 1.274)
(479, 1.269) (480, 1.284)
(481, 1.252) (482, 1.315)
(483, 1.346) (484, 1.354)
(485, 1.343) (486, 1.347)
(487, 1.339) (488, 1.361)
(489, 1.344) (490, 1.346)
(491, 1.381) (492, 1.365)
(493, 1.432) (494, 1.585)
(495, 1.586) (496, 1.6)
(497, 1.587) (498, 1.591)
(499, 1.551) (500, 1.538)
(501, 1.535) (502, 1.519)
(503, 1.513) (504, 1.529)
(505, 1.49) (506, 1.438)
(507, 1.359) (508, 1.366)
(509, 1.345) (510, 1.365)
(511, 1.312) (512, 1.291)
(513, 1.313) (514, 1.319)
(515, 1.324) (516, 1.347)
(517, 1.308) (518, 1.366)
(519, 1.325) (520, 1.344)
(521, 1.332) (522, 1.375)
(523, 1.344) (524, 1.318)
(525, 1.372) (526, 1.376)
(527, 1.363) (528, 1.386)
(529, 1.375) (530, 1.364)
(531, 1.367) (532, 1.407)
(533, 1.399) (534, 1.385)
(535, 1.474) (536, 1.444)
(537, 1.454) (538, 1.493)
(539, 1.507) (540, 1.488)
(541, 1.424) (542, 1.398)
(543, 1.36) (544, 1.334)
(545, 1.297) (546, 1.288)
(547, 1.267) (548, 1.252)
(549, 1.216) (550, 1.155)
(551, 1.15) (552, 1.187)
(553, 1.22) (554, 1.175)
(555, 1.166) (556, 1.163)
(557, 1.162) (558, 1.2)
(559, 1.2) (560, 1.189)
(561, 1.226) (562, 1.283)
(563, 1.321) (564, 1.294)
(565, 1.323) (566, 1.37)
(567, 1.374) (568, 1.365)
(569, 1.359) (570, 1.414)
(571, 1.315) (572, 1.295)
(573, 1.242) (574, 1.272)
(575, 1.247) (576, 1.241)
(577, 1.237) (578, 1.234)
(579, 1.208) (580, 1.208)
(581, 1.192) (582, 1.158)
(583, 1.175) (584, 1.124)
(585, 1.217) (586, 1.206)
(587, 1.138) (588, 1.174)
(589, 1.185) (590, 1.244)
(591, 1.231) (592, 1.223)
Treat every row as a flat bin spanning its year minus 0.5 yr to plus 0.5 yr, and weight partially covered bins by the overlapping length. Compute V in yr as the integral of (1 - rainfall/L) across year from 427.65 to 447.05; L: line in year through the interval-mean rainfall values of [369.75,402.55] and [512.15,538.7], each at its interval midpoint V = 3.0 yr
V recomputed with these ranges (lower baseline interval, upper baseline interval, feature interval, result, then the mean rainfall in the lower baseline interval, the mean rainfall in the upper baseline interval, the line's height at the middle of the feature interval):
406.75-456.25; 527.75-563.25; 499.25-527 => -4.0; 0.96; 1.31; 1.21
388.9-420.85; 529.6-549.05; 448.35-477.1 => -4.5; 0.874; 1.38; 1.09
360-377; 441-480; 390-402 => 2.7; 1.62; 1.26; 1.51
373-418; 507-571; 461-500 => -3.4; 1.1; 1.33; 1.23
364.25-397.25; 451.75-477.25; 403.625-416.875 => 7.2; 1.46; 1.26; 1.39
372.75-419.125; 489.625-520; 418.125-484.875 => 6.0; 1.09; 1.43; 1.26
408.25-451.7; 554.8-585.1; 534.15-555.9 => -2.3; 0.936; 1.25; 1.2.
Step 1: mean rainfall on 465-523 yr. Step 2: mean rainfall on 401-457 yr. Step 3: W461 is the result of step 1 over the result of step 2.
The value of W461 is 1.44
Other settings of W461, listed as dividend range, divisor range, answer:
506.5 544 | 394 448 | 1.50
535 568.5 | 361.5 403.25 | 0.92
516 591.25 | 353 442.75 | 1.09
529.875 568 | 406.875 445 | 1.50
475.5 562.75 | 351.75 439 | 1.14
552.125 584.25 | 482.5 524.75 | 0.89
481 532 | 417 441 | 1.51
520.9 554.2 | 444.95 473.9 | 1.07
